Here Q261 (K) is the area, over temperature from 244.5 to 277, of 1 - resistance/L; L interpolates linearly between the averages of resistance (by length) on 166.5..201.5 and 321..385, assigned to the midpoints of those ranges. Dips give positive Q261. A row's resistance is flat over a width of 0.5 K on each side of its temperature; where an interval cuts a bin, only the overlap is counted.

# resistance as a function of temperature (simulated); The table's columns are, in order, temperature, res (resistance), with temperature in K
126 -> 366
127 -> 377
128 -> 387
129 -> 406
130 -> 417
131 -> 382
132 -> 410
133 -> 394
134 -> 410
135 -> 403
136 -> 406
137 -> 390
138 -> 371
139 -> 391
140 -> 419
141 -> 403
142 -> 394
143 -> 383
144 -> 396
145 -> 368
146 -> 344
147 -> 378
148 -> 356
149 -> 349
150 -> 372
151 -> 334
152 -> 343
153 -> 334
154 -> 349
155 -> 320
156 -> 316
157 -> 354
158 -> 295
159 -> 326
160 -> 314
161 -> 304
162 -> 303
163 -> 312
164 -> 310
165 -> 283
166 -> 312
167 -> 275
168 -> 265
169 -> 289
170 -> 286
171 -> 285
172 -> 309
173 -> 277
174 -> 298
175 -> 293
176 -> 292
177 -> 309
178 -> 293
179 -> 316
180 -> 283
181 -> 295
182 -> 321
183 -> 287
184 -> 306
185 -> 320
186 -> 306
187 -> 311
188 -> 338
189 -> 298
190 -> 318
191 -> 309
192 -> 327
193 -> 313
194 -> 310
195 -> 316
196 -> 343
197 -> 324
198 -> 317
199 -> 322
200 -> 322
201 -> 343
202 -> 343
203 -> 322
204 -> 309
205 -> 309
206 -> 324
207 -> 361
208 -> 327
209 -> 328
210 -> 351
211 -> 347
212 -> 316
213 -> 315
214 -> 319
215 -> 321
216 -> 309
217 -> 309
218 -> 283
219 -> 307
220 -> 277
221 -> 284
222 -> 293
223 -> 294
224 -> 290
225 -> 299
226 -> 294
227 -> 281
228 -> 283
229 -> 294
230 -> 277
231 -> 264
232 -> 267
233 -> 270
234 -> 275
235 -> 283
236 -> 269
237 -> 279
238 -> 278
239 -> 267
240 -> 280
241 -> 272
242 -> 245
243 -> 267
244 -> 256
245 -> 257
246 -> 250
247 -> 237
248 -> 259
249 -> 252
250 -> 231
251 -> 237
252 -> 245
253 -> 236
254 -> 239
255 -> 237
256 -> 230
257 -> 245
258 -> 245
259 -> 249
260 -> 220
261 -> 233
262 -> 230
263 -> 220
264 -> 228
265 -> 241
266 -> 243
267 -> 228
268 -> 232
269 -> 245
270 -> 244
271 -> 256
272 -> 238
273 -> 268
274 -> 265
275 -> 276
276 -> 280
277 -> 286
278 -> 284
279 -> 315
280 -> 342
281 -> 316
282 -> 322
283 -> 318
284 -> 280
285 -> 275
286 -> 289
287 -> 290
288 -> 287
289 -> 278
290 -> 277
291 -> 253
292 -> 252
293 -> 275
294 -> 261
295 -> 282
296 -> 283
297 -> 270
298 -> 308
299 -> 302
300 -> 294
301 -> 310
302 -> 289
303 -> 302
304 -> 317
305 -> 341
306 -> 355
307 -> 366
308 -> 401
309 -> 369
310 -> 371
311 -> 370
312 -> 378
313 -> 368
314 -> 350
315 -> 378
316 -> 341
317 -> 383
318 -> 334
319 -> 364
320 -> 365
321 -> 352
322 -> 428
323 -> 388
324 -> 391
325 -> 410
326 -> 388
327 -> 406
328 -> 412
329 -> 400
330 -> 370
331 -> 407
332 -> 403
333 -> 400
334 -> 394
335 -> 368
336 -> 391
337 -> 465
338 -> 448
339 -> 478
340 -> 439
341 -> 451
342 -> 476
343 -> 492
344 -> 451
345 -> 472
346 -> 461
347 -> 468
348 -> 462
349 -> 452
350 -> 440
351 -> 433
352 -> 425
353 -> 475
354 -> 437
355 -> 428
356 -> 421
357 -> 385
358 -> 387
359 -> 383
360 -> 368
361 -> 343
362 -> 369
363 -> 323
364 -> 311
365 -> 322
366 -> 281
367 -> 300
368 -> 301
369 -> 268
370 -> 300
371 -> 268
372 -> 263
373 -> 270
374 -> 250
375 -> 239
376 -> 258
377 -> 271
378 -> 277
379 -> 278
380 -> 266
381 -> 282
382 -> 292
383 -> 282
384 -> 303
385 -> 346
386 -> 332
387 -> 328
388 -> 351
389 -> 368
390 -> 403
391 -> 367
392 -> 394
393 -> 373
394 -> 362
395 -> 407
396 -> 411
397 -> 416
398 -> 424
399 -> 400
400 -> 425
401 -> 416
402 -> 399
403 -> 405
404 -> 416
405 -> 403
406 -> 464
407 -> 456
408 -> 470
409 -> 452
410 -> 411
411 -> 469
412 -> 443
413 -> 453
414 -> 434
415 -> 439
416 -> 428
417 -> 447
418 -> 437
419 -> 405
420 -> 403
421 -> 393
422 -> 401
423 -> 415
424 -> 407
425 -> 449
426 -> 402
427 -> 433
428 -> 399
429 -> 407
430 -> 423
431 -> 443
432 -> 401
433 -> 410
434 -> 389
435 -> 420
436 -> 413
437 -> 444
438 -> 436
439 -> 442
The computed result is 8.88 K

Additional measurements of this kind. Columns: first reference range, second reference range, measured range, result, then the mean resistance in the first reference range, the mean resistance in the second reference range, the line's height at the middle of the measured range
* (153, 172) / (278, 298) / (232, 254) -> 2.7 K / 306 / 288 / 295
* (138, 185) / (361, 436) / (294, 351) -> -4.3 K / 325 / 372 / 357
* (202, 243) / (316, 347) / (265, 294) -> 6.7 K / 297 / 413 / 357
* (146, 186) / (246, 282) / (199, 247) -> -3.0 K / 312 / 253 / 278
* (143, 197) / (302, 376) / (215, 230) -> 1.9 K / 317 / 379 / 336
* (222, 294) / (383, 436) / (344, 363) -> -3.6 K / 265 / 408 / 355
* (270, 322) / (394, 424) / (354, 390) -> 6.4 K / 313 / 424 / 388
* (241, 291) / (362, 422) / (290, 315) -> -2.6 K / 260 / 362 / 289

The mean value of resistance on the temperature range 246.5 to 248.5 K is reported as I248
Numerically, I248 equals 248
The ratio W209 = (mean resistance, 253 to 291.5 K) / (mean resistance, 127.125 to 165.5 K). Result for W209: 0.73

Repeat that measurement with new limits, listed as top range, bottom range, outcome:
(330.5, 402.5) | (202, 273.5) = 1.36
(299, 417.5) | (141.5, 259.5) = 1.26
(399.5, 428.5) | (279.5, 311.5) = 1.39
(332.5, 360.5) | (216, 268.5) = 1.66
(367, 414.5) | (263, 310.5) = 1.24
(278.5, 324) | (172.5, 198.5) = 1.05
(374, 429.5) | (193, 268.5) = 1.37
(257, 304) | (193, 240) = 0.89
